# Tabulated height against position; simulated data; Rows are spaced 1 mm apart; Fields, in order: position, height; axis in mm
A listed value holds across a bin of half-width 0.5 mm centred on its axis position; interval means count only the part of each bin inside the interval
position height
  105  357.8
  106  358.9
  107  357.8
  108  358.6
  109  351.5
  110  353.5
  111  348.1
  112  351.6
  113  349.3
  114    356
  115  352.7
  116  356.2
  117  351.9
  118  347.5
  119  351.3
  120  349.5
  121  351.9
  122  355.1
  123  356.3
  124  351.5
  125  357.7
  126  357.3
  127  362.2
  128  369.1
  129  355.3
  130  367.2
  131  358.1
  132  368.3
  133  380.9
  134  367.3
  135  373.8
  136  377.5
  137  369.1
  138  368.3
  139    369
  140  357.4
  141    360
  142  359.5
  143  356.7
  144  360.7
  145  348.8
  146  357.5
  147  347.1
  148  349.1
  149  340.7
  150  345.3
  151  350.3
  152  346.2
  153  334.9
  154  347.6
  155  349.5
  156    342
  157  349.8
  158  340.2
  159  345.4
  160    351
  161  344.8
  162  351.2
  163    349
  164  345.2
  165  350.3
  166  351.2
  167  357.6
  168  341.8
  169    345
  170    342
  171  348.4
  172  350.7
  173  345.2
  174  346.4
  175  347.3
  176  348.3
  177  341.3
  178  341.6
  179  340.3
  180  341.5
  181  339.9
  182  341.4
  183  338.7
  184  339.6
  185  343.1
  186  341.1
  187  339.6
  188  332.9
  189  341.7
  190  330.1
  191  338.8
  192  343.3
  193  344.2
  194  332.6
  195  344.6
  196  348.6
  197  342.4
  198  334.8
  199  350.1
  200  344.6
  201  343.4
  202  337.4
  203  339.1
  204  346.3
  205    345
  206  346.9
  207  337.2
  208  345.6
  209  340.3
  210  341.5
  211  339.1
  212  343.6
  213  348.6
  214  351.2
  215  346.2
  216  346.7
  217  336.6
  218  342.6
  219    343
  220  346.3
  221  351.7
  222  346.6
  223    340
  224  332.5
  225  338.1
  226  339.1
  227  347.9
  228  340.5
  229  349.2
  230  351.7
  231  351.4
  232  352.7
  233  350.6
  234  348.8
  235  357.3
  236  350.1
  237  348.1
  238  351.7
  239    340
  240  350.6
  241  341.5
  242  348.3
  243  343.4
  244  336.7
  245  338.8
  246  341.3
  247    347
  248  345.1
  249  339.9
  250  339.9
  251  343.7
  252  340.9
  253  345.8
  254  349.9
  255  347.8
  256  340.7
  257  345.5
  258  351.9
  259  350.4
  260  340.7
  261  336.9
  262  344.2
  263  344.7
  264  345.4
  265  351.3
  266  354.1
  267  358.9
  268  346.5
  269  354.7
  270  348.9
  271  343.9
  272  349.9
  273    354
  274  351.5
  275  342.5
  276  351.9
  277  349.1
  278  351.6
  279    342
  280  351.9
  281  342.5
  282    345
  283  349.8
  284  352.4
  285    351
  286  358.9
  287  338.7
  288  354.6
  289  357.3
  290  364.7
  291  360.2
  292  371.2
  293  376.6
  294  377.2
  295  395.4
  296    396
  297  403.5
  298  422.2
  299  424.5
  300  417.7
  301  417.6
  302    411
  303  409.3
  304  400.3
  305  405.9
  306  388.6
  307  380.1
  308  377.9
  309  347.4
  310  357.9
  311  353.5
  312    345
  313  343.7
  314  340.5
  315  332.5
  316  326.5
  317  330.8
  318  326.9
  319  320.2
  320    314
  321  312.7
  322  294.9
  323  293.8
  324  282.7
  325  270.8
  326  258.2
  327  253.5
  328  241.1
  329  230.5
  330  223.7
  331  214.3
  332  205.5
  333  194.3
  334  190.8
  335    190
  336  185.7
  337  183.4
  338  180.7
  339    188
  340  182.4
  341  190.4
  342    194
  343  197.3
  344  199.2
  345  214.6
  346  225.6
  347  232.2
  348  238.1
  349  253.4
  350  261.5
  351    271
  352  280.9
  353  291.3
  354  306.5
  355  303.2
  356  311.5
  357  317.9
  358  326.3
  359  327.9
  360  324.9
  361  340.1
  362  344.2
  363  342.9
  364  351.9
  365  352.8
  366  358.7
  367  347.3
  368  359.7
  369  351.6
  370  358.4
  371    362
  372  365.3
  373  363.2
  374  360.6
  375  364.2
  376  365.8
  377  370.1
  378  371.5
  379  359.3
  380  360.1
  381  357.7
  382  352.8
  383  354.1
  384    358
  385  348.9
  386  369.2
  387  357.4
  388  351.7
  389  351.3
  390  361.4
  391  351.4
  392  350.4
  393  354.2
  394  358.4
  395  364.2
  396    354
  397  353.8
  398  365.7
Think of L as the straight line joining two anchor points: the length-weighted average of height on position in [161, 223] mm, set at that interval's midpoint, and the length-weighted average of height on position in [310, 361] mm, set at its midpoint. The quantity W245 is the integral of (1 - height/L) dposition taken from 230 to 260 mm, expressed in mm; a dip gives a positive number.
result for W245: -3.0 mm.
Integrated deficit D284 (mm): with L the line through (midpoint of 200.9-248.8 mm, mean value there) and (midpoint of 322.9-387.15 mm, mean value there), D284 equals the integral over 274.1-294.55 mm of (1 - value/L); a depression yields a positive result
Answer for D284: -2.2 mm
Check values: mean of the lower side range 345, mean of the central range 354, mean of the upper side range 290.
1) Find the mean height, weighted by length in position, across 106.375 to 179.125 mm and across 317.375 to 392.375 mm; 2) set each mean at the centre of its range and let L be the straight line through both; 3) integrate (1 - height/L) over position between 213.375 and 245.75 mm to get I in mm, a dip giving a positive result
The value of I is -1.5 mm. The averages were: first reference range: 353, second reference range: 296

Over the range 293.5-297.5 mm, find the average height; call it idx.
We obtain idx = 393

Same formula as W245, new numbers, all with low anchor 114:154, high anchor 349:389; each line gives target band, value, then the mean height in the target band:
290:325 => -1.7 mm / 362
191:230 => 1.0 mm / 343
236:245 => 0.1 mm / 345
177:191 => 0.6 mm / 339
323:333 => 2.9 mm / 242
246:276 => 0.1 mm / 347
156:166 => 0.2 mm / 347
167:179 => 0.3 mm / 346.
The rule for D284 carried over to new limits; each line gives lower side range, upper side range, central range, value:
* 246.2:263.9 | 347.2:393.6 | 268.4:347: 5.94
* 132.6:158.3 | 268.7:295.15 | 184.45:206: 0.85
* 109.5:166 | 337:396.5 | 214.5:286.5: -2.44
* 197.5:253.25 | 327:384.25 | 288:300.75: -2.99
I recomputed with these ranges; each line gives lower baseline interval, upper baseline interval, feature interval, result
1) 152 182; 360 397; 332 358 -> 8.95 mm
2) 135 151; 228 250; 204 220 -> 0.28 mm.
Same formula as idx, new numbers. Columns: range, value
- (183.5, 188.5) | 339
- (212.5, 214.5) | 350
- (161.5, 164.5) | 348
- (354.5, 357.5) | 311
